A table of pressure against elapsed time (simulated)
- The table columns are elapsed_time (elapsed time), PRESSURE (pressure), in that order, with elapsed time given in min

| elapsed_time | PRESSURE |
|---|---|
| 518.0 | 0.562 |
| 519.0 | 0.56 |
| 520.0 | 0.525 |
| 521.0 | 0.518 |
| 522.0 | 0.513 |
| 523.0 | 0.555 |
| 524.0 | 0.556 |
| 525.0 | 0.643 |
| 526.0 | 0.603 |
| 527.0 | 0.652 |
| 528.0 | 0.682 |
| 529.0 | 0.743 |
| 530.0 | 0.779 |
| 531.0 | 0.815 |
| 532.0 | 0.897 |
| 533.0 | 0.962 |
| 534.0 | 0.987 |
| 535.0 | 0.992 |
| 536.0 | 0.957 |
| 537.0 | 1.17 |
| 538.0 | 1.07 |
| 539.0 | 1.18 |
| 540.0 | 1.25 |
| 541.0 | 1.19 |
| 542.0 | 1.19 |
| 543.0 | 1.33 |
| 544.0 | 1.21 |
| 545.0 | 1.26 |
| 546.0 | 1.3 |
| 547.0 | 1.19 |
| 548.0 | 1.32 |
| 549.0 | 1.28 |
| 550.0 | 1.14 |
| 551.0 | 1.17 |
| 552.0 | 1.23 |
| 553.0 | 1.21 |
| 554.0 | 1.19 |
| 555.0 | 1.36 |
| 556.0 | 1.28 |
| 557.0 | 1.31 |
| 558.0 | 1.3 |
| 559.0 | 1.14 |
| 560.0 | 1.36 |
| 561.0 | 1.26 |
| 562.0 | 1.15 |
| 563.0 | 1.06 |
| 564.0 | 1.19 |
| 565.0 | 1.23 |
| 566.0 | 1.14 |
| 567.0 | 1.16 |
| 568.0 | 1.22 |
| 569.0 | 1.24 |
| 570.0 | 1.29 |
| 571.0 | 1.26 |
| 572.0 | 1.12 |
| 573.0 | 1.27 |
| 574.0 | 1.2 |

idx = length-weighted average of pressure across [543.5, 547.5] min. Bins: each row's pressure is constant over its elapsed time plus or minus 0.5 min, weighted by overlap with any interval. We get 1.24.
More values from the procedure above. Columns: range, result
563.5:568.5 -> 1.19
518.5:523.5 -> 0.534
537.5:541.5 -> 1.17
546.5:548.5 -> 1.25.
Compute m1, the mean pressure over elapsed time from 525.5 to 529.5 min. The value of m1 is 0.67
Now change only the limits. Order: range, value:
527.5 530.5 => 0.735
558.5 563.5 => 1.19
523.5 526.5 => 0.601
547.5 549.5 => 1.3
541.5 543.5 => 1.26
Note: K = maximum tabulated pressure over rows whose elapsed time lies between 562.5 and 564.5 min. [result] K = 1.19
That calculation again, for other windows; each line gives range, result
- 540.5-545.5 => 1.33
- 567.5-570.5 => 1.29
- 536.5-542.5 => 1.25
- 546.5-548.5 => 1.32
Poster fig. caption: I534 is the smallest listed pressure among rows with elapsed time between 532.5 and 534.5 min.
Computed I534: 0.962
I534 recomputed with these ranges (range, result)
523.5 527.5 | 0.556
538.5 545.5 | 1.18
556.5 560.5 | 1.14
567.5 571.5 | 1.22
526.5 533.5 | 0.652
